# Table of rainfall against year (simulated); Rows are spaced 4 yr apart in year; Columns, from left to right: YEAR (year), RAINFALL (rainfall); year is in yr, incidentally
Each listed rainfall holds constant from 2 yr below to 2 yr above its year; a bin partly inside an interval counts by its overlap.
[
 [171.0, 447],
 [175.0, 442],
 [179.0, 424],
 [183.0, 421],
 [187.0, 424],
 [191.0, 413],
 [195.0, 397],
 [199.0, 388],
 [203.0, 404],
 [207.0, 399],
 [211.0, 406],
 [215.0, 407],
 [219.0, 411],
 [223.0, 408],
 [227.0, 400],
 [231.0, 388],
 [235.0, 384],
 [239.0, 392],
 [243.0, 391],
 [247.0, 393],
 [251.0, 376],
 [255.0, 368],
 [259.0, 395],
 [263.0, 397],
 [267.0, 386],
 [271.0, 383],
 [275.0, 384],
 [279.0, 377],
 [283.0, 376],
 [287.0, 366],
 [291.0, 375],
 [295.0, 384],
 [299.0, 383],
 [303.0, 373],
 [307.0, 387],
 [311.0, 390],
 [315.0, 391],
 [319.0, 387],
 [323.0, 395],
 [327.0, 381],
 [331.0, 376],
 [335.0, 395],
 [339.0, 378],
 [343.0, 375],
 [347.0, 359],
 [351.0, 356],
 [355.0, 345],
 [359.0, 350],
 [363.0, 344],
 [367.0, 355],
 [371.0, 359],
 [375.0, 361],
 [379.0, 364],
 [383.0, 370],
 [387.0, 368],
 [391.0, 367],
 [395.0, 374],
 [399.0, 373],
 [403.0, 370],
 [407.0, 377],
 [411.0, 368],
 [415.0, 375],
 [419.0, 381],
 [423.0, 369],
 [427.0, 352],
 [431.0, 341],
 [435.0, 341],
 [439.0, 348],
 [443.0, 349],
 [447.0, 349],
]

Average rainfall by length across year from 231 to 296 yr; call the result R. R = 383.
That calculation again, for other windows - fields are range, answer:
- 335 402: 363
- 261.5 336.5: 383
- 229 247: 389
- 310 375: 370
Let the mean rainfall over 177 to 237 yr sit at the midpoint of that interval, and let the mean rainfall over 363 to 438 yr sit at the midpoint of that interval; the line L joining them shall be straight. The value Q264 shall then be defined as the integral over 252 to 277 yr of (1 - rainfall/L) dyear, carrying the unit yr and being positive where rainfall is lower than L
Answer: 0.5 yr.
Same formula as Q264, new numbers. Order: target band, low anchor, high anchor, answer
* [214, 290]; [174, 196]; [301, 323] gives 2.7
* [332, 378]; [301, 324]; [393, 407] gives 2.2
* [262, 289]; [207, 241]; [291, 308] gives 0.4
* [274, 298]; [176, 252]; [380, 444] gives 0.7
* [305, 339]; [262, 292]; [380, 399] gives -1.0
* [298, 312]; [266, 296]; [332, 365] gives -0.4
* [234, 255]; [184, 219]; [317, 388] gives 0.5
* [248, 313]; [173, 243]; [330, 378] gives 0.5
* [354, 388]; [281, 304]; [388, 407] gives 1.4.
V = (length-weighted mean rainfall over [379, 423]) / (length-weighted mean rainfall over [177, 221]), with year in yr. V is 0.91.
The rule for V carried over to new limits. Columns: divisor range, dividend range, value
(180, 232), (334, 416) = 0.90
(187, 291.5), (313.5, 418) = 0.94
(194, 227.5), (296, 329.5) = 0.96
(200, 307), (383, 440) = 0.94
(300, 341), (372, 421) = 0.96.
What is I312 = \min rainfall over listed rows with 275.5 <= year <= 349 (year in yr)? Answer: 359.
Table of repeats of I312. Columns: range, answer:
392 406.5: 370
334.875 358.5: 345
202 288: 366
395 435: 341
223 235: 384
